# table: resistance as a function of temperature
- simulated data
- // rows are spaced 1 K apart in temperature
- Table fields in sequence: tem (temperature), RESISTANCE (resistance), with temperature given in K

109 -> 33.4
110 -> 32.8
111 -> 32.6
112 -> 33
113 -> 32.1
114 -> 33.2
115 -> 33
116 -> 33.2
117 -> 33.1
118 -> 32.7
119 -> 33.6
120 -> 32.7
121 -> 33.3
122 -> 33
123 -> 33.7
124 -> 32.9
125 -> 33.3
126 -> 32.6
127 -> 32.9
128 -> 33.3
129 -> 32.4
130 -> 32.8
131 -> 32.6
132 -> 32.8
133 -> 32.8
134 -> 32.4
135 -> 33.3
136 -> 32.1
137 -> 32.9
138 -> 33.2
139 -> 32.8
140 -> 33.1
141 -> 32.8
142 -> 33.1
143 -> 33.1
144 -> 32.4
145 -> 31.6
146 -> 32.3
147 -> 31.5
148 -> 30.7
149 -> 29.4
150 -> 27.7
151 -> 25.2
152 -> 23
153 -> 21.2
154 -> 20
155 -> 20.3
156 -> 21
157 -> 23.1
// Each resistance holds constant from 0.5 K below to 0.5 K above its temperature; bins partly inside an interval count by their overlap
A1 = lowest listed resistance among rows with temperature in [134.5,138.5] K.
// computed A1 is 32.1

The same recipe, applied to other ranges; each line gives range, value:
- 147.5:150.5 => 27.7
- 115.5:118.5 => 32.7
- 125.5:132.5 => 32.4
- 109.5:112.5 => 32.6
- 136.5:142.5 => 32.8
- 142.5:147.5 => 31.5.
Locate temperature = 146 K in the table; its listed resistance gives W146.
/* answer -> 32.3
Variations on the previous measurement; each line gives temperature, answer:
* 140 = 33.1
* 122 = 33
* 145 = 31.6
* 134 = 32.4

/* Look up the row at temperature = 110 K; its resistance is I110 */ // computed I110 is 32.8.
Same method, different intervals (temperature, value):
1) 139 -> 32.8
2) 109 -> 33.4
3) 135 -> 33.3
